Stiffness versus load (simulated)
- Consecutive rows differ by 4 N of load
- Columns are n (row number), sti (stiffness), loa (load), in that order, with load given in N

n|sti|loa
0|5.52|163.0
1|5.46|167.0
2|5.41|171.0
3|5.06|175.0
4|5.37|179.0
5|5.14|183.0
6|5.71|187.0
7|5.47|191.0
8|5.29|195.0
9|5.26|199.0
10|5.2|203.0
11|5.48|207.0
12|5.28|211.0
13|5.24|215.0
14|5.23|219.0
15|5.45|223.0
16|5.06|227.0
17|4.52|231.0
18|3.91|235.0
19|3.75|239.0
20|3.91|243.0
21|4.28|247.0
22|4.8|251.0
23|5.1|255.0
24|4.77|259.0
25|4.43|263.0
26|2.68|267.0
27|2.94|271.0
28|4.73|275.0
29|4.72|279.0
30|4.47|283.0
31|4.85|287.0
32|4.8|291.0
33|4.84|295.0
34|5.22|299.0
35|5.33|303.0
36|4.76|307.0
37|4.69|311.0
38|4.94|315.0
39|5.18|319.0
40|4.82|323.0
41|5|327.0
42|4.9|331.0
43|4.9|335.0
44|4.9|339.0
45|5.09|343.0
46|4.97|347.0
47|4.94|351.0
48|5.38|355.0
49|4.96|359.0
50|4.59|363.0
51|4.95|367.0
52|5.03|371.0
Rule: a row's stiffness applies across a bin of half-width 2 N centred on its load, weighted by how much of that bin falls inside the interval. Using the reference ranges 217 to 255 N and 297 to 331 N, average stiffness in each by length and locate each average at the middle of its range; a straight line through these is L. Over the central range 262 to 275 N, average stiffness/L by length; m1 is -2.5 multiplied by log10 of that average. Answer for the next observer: 0.34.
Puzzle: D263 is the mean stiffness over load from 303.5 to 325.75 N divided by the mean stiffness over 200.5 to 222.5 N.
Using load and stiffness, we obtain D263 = 0.9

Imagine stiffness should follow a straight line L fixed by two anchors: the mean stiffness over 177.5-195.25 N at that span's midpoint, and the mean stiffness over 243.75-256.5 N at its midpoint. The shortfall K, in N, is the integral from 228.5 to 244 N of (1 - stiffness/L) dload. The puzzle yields 2.4 N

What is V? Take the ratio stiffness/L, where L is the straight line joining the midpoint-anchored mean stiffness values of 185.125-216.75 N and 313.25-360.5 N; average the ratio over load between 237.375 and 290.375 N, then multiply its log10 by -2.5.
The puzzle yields 0.21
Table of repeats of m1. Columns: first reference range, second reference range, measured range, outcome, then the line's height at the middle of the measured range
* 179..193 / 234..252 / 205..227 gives -0.13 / 4.73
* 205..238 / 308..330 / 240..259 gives 0.10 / 4.96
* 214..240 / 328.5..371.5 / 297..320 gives -0.03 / 4.89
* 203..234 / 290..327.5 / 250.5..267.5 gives 0.14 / 5.06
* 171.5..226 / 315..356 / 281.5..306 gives 0.04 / 5.09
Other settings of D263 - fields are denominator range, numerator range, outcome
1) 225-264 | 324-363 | 1.12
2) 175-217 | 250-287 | 0.81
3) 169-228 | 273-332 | 0.92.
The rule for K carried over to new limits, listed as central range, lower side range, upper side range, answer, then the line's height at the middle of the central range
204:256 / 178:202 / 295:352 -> 4.74 N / 5.25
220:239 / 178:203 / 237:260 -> 0.32 N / 4.73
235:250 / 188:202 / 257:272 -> 0.81 N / 4.26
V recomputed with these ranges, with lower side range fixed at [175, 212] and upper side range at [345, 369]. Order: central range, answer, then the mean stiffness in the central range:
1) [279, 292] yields 0.09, 4.7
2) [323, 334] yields 0.02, 4.92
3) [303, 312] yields 0.05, 4.86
